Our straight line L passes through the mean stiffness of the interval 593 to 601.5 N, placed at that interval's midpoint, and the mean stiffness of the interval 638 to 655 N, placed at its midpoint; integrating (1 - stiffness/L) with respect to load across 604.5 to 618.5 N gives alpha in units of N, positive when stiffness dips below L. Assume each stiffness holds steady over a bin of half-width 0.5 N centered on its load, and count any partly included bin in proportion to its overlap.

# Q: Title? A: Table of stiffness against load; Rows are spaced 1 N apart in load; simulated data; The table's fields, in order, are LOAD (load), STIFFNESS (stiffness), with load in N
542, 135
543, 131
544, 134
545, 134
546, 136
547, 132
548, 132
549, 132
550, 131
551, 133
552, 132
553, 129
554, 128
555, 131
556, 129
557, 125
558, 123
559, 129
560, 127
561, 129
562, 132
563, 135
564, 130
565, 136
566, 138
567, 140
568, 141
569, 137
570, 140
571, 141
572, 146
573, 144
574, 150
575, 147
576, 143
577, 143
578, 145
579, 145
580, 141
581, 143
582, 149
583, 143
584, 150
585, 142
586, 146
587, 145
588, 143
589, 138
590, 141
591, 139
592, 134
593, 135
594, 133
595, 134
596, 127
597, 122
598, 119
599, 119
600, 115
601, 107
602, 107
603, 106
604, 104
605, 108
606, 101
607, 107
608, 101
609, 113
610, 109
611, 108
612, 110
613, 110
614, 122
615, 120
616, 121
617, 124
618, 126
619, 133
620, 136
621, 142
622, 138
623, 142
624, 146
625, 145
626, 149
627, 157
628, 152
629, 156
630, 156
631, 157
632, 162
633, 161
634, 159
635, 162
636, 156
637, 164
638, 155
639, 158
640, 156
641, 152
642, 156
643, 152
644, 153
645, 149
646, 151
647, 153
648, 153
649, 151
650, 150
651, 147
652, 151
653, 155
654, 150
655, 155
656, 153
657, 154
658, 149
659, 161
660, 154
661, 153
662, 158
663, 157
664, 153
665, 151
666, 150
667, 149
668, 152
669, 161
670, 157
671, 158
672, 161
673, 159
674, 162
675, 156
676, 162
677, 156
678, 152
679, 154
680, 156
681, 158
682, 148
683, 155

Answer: 1.98 N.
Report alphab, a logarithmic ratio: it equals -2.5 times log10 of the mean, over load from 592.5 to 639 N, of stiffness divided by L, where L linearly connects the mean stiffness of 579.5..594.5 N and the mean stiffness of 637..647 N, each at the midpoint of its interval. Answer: 0.13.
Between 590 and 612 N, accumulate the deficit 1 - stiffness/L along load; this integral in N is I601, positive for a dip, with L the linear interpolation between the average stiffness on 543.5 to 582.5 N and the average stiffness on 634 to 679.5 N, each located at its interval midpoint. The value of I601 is 4.1 N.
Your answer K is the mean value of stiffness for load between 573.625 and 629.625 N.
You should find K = 131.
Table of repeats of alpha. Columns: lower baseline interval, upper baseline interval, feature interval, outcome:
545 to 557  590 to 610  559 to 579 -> -2.0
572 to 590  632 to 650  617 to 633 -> 0.7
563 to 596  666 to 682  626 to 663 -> -0.8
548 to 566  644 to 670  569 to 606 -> 0.8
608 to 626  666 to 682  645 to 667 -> -0.9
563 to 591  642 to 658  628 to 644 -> -0.8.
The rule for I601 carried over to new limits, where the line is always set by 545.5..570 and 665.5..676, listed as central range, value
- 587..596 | 0.2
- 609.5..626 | 2.0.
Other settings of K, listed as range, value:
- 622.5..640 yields 155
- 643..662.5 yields 153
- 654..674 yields 155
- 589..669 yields 140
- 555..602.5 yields 135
